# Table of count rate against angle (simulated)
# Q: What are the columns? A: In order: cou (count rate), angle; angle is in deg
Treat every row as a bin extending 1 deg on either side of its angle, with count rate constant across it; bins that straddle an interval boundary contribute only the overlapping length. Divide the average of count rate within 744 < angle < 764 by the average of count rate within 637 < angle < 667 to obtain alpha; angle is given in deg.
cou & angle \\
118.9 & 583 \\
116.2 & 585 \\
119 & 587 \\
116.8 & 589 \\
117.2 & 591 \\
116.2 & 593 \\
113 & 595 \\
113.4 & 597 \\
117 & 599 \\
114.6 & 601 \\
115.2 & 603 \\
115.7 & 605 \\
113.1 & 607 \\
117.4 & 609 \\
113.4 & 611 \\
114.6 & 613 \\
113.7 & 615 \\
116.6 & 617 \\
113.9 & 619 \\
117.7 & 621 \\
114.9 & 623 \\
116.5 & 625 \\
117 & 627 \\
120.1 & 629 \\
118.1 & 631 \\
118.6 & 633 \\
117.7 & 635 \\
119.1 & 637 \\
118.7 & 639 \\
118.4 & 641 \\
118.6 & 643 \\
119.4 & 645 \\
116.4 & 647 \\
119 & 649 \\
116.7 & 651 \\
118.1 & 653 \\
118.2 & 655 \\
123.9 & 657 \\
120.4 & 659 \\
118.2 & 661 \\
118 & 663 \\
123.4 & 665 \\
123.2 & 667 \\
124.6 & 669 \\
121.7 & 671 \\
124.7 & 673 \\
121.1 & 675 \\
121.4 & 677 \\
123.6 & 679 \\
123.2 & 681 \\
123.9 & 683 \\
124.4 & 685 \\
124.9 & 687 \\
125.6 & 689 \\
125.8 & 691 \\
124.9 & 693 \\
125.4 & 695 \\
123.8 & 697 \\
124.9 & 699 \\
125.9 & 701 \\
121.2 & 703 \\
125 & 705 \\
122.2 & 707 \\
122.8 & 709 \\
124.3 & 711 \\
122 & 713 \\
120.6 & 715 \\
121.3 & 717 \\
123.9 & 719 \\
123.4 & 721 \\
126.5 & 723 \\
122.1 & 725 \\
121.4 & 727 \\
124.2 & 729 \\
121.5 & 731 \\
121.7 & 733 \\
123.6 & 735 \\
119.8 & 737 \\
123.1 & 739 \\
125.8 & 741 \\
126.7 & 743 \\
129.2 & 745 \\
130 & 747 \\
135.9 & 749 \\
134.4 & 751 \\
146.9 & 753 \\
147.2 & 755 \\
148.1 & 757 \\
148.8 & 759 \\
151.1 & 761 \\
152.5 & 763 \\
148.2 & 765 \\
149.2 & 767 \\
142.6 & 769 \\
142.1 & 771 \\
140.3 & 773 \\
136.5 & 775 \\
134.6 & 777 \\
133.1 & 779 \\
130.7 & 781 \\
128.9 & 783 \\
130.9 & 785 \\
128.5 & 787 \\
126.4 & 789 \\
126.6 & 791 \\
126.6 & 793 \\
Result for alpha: 1.19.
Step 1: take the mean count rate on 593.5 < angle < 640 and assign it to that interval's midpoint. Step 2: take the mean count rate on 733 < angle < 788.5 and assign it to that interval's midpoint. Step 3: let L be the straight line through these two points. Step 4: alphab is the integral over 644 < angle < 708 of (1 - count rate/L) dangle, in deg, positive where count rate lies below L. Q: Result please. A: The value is 1.1 deg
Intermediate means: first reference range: 116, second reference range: 136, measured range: 122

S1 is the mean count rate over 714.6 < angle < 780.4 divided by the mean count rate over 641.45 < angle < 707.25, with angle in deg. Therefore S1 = 1.09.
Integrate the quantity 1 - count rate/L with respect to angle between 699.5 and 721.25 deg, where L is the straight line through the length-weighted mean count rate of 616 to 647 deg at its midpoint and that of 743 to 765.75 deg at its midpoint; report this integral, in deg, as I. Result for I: 1.7 deg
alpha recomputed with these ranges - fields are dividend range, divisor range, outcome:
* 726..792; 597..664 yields 1.15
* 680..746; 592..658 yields 1.06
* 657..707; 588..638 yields 1.06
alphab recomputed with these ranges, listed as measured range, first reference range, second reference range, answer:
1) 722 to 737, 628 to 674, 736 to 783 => 1.1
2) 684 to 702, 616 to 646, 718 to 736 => -0.6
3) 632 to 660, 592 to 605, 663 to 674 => 0.4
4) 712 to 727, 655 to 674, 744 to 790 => 0.9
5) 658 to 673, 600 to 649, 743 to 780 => 0.3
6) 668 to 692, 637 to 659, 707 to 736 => -0.6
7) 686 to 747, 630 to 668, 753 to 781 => 4.2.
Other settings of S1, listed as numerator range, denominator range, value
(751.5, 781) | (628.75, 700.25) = 1.18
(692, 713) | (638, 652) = 1.05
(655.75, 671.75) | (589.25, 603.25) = 1.05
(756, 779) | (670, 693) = 1.17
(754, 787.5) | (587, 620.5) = 1.22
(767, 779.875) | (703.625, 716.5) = 1.13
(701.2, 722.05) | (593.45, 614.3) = 1.07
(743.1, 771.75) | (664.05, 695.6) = 1.15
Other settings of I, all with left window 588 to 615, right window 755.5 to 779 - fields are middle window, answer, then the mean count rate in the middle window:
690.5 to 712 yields 1.4 deg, 124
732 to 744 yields 1.4 deg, 123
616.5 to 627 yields 0.2 deg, 116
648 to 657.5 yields 0.4 deg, 119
